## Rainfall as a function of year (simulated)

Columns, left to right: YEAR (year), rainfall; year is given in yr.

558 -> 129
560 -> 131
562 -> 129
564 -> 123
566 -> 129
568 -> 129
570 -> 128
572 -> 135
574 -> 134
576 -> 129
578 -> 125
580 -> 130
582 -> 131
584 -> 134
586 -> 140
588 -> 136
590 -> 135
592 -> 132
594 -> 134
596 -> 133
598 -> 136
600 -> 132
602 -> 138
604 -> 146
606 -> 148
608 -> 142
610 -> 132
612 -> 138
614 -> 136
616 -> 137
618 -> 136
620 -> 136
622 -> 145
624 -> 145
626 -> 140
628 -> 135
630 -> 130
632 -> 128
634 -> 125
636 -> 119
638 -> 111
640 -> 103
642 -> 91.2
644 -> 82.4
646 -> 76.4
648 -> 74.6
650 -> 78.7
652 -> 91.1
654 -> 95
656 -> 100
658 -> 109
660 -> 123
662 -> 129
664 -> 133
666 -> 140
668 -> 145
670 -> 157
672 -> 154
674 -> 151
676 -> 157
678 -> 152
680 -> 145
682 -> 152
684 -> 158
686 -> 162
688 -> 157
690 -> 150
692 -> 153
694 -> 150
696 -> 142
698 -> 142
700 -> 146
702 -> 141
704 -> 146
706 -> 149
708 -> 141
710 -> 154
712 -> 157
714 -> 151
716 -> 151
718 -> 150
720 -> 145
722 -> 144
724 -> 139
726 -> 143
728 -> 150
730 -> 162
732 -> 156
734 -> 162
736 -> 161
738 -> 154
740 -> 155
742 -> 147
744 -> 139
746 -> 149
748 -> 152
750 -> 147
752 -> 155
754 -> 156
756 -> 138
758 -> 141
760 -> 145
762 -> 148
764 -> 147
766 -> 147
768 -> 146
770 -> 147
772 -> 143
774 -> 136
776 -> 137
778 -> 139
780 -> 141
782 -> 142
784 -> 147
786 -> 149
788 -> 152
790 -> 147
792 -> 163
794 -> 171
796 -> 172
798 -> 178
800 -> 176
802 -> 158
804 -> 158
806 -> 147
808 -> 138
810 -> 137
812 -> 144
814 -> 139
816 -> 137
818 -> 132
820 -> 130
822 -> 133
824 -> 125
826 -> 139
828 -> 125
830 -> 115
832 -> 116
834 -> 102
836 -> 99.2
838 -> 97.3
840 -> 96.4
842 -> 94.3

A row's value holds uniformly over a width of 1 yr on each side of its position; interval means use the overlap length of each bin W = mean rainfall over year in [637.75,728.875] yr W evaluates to 134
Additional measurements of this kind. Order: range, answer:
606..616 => 138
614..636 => 135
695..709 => 144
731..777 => 148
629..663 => 104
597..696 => 131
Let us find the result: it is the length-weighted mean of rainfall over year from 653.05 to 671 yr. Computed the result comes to 126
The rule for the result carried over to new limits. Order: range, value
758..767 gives 146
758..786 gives 144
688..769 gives 149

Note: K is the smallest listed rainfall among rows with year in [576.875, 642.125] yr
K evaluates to 91.2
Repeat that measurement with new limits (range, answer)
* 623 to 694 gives 74.6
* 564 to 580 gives 123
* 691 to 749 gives 139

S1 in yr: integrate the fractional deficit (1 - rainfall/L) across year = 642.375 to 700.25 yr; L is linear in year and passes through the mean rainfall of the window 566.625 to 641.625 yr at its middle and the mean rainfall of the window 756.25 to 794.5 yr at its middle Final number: 3.2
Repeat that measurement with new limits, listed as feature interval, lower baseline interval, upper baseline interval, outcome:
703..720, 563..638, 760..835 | -1.3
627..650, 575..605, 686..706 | 5.7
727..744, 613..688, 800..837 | -3.2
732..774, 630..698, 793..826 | -2.6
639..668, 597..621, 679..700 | 8.4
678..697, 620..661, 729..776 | -3.8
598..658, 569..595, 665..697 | 8.7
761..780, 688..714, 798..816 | 0.8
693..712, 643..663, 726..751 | -2.6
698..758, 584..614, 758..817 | -1.6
